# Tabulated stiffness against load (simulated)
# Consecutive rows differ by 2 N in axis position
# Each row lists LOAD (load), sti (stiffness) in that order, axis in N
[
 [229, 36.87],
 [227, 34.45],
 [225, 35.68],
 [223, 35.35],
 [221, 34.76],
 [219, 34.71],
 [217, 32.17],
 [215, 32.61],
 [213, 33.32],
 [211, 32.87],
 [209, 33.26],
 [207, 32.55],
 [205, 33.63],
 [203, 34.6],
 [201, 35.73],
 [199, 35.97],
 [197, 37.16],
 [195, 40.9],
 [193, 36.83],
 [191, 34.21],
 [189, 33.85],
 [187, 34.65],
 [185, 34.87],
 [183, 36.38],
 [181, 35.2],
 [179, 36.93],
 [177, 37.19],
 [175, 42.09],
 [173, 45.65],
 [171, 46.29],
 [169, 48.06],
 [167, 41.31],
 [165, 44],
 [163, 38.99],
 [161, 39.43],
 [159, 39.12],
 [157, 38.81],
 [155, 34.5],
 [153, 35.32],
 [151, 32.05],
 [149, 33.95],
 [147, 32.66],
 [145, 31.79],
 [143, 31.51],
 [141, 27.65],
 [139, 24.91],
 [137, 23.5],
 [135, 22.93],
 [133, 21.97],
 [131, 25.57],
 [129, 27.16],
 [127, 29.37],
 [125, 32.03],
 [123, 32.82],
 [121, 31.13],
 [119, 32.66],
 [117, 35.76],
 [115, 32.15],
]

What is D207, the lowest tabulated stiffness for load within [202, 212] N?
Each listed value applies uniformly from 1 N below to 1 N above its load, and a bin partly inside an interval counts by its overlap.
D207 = 32.55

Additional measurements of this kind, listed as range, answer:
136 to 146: 23.5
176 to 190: 33.85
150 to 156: 32.05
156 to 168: 38.81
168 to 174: 45.65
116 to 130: 27.16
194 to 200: 35.97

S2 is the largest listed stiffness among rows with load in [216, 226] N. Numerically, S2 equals 35.68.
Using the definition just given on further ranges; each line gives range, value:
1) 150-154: 35.32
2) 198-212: 35.97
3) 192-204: 40.9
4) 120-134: 32.82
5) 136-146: 31.79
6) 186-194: 36.83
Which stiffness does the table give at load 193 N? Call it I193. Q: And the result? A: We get 36.83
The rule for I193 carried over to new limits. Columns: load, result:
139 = 24.91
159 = 39.12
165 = 44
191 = 34.21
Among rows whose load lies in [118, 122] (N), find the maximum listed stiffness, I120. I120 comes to 32.66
